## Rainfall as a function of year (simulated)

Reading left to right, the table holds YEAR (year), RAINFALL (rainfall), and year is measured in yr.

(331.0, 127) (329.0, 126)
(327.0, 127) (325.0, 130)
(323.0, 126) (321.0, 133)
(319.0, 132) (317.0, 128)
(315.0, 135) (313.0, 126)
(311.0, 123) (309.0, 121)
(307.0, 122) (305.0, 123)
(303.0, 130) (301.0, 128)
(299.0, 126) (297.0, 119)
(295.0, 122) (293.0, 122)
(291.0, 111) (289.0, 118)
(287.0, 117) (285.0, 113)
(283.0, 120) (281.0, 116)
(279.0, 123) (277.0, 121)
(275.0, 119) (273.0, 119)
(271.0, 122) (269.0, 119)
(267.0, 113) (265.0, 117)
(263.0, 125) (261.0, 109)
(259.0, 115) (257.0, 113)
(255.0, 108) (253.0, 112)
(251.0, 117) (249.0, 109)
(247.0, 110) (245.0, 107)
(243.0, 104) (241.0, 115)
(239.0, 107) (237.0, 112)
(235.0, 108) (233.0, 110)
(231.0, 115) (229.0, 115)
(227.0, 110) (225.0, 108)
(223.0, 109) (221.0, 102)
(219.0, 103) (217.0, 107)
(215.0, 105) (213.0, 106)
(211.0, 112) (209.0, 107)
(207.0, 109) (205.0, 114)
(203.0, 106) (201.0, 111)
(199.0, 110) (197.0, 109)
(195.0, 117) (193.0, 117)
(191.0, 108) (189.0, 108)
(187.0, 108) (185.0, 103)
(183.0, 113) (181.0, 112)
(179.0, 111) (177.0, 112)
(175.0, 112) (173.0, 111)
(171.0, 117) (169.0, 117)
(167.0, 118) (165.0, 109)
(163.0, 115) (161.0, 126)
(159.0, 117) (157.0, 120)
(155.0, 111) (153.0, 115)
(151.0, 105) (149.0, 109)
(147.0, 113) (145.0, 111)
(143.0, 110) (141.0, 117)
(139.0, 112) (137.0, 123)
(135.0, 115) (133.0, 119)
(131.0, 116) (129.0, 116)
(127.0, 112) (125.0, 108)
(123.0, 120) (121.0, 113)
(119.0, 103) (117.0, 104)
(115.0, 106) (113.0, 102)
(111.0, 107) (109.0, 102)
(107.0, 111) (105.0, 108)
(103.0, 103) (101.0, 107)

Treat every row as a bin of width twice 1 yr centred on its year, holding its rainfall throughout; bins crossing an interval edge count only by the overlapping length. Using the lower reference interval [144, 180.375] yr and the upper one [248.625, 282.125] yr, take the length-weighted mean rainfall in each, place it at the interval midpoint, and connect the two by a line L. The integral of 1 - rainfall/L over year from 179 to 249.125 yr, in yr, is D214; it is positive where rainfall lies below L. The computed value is 3.5 yr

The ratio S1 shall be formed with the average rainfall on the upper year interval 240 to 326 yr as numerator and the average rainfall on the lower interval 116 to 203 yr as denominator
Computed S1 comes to 1.1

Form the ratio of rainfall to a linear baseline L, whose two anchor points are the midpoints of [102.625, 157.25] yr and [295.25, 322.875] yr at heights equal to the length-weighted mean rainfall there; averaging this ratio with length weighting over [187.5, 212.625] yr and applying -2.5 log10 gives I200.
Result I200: 0.06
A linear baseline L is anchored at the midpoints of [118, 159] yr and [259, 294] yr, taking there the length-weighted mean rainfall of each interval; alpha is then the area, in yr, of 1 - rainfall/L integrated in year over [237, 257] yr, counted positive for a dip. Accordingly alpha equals 1.2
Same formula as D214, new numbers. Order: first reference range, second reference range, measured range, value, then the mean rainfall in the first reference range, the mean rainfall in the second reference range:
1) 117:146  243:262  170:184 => 0.0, 114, 111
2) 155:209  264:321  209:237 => 1.8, 113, 122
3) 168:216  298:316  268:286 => 0.4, 111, 126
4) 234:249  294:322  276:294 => 0.4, 109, 126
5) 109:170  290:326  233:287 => 3.3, 113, 125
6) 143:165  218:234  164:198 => 0.0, 114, 109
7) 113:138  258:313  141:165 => 0.0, 112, 120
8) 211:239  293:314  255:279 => -0.1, 109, 124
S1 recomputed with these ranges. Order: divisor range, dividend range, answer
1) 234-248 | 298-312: 1.14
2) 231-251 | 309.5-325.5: 1.17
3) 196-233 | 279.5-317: 1.12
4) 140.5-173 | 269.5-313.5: 1.06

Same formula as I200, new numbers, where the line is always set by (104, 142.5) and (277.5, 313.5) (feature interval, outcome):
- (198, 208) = 0.06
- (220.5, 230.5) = 0.07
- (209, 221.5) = 0.10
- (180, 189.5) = 0.06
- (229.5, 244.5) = 0.07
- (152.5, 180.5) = -0.01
